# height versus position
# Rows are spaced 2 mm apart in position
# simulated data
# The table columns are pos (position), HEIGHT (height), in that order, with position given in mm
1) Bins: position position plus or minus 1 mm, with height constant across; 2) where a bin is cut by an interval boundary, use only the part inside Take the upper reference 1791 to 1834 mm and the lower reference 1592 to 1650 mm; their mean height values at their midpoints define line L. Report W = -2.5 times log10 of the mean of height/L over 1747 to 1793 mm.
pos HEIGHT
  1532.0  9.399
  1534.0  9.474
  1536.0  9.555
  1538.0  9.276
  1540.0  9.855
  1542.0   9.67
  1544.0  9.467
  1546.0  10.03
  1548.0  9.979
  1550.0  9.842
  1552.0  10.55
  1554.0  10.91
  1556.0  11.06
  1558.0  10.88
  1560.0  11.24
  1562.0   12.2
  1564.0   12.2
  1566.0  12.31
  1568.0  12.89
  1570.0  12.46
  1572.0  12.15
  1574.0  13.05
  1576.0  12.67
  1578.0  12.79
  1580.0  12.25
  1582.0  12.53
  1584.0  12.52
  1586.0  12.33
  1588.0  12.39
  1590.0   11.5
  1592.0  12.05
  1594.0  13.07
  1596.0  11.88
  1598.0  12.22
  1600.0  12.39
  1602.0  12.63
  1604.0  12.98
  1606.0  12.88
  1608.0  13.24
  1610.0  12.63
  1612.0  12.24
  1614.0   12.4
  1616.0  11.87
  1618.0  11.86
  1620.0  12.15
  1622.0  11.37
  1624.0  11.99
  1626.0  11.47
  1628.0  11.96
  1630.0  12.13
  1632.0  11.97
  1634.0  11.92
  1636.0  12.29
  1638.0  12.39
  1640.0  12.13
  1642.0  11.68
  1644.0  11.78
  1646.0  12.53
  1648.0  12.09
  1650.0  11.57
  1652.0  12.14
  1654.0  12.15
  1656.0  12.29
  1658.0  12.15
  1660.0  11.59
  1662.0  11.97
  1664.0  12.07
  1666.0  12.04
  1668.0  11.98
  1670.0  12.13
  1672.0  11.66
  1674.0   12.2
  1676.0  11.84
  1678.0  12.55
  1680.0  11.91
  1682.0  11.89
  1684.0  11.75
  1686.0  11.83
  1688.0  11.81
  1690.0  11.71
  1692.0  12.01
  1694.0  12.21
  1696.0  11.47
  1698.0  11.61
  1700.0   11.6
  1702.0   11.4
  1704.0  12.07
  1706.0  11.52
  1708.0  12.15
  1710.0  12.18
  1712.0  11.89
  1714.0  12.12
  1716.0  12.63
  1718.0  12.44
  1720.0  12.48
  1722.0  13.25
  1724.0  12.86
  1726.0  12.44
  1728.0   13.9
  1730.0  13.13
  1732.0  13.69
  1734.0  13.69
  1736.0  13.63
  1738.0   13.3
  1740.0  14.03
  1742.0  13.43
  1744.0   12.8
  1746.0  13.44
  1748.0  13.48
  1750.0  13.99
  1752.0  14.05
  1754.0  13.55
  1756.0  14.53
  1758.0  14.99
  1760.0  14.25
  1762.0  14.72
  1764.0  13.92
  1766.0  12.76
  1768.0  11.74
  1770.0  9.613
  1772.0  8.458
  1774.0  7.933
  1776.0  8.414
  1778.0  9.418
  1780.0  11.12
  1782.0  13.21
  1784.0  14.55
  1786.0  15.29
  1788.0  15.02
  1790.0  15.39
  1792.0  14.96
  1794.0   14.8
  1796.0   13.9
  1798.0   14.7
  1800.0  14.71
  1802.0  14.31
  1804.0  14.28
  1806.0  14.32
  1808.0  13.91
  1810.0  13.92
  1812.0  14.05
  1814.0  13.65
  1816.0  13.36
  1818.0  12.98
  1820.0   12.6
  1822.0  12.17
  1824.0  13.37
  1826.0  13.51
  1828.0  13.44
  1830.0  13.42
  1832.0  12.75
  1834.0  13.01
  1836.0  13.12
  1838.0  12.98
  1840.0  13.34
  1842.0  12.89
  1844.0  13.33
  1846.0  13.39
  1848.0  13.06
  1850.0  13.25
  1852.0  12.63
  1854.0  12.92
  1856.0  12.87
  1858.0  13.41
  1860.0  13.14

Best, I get 0.05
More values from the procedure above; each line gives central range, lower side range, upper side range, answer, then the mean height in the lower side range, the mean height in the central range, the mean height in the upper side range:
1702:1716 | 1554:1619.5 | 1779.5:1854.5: 0.09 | 12.3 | 12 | 13.6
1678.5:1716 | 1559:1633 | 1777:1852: 0.09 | 12.3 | 11.9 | 13.5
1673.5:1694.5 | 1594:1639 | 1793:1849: 0.06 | 12.2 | 12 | 13.5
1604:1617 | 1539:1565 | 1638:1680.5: -0.11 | 10.6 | 12.6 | 12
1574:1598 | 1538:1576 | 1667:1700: -0.10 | 11.1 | 12.4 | 11.9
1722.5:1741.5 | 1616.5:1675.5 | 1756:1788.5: -0.11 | 12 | 13.4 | 12.2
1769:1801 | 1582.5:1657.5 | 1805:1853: 0.04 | 12.2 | 12.6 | 13.3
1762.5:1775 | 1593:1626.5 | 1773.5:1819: 0.22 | 12.3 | 10.9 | 13.5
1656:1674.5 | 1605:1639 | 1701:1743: 0.04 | 12.2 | 12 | 12.8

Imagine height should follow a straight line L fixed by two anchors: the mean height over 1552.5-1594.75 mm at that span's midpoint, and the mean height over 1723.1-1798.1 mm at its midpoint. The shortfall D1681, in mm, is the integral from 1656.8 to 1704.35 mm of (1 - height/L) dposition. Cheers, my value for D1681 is 3.01 mm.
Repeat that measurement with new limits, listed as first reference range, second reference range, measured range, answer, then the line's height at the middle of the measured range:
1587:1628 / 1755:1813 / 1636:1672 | 1.4 mm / 12.5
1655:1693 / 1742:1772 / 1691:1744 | 0.3 mm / 12.6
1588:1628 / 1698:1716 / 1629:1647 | 0.1 mm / 12.1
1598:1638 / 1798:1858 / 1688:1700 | 0.8 mm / 12.7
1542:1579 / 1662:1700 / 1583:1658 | -3.3 mm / 11.7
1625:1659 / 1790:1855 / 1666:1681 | 0.3 mm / 12.3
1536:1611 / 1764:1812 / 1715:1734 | -0.7 mm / 12.6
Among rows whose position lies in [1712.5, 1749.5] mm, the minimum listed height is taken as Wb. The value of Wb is 12.12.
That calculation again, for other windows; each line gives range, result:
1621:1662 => 11.37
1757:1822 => 7.933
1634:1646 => 11.68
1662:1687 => 11.66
